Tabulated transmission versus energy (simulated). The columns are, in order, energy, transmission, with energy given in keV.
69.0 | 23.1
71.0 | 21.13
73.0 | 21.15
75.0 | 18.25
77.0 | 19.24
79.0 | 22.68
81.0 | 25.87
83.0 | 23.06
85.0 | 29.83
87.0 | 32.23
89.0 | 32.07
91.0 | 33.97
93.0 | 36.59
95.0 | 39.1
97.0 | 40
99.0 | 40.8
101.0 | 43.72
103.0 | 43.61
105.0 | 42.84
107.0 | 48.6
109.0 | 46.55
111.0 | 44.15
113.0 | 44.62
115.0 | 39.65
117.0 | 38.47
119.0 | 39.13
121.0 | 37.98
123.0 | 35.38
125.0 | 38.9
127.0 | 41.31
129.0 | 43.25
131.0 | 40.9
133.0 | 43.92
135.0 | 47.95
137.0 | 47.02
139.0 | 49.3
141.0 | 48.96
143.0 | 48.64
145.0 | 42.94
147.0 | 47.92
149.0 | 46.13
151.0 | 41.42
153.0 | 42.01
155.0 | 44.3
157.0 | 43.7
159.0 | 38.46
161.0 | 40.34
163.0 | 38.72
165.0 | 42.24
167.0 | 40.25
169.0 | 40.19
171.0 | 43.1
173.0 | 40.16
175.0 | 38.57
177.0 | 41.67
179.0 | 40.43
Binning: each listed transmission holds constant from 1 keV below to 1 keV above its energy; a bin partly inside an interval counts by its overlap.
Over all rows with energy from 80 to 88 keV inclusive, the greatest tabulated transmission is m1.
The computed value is 32.23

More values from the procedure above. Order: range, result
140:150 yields 48.96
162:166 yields 42.24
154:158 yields 44.3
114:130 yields 43.25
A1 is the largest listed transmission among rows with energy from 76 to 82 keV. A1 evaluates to 25.87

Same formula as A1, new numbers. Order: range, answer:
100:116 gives 48.6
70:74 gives 21.15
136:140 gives 49.3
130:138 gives 47.95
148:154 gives 46.13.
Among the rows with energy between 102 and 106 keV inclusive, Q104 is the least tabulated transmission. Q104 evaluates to 42.84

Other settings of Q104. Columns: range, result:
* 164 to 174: 40.16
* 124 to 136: 38.9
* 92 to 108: 36.59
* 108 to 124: 35.38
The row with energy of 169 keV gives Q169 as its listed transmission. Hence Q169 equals 40.19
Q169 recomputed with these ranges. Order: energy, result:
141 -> 48.96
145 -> 42.94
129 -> 43.25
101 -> 43.72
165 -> 42.24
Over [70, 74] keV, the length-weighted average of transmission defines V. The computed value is 21.1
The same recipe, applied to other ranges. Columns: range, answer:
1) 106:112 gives 46.4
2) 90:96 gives 36.6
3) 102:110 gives 45.4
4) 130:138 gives 44.9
